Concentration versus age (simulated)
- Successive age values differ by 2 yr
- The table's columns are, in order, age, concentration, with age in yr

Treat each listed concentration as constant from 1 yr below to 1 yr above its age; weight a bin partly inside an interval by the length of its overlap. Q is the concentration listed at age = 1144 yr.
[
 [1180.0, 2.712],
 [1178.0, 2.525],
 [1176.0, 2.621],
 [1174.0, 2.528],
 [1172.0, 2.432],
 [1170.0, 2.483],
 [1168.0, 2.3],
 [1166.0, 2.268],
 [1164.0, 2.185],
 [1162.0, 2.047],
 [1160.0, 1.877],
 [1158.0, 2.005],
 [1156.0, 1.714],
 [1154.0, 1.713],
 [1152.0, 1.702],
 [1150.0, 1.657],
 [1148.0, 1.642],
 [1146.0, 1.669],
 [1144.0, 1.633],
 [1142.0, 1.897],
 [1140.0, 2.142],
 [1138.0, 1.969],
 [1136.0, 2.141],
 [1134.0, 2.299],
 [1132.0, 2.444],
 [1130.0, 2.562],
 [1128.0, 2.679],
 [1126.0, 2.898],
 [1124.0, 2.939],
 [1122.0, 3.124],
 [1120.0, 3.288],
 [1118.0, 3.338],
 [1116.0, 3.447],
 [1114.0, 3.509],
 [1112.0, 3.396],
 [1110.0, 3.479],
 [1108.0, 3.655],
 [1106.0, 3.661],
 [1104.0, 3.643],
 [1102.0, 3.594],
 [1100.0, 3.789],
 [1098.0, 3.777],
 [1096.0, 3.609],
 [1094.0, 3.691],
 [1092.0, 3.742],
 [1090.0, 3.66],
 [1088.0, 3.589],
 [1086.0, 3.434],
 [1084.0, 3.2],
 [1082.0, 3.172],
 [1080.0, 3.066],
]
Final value 1.633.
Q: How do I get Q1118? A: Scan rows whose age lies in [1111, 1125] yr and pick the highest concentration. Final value 3.509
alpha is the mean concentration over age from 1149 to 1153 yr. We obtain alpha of 1.68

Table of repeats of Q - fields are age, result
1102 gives 3.594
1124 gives 2.939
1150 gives 1.657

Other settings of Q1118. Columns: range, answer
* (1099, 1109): 3.789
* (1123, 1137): 2.939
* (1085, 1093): 3.742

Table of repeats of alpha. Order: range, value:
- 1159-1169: 2.14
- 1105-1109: 3.66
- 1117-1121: 3.31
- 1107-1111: 3.57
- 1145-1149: 1.66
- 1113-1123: 3.34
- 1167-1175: 2.44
